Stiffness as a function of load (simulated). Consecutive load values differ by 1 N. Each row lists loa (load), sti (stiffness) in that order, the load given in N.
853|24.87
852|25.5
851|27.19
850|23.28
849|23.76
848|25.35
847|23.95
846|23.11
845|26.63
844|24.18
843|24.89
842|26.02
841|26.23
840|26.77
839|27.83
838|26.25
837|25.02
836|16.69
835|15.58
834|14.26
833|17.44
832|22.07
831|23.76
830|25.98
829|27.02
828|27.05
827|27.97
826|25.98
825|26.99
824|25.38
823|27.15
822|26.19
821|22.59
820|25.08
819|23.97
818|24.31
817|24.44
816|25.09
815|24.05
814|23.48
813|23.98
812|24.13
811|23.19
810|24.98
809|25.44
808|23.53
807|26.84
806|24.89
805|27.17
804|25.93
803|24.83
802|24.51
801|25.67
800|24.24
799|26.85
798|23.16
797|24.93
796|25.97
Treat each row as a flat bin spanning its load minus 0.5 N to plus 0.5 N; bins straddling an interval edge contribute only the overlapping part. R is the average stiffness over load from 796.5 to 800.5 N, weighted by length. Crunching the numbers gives 24.8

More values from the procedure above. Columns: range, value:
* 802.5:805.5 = 26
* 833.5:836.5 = 15.5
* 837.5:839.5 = 27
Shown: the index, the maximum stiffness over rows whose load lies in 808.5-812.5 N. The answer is 25.44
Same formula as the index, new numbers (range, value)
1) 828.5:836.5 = 27.02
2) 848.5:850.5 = 23.76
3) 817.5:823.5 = 27.15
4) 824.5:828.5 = 27.97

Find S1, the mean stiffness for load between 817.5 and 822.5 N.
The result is 24.4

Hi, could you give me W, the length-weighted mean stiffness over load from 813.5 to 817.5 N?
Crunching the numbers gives 24.3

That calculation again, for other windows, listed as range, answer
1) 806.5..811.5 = 24.8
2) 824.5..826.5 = 26.5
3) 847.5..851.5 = 24.9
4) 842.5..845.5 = 25.2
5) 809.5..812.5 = 24.1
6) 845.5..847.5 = 23.5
